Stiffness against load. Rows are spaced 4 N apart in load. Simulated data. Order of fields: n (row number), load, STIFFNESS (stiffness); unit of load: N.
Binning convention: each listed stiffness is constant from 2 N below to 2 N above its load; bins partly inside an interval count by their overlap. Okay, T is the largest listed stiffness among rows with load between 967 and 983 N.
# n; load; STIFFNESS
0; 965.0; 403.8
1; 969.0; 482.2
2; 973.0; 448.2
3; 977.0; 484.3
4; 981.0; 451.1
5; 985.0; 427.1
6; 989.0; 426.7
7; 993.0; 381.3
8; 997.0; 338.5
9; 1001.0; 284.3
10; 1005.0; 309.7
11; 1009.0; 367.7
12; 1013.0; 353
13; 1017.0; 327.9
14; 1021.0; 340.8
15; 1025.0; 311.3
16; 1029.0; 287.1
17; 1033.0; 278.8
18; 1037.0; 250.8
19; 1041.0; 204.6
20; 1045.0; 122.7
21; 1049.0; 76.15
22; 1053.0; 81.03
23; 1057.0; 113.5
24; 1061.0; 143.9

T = 484.3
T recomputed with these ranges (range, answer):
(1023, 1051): 311.3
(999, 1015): 367.7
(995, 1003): 338.5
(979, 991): 451.1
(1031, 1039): 278.8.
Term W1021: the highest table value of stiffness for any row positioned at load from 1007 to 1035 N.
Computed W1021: 367.7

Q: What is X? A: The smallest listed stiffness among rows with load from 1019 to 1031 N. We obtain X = 287.1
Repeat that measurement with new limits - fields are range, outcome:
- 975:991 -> 426.7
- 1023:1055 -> 76.15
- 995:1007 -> 284.3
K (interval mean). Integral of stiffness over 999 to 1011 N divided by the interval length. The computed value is 321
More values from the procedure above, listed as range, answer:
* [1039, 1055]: 121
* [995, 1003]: 311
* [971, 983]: 461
